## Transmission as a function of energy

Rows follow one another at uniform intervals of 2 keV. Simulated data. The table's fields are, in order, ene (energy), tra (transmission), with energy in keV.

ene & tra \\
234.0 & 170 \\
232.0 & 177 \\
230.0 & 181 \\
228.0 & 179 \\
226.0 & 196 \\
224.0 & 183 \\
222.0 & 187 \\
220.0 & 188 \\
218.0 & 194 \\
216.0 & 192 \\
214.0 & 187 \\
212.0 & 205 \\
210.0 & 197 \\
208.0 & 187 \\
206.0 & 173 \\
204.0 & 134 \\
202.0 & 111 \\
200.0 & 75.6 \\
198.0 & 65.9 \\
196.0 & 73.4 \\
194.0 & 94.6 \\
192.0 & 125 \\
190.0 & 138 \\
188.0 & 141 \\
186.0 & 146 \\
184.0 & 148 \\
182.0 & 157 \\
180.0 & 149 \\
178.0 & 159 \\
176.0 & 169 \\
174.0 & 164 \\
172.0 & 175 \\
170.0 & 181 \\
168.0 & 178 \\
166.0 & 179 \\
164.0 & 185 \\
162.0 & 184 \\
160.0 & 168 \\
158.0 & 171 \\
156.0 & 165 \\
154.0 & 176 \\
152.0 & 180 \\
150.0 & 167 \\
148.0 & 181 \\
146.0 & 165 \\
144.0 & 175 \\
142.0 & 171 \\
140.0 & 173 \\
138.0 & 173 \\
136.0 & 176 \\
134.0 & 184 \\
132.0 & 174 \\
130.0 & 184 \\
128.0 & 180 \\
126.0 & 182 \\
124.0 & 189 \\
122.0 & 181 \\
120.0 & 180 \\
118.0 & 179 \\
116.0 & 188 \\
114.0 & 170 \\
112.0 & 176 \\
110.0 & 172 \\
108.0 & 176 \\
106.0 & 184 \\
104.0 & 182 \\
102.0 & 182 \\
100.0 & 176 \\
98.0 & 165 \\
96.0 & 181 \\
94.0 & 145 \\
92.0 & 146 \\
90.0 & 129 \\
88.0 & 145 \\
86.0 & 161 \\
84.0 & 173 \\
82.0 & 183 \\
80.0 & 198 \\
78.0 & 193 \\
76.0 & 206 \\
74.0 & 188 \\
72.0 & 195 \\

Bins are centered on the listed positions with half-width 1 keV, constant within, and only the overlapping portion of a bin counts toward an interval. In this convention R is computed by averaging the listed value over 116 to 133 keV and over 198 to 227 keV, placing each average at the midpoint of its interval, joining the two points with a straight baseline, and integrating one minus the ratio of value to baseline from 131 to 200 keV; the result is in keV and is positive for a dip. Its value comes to 7.0 keV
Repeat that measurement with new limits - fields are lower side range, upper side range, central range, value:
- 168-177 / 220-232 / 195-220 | 4.1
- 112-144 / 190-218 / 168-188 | -0.8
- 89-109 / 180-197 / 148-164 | -3.5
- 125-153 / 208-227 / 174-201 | 8.4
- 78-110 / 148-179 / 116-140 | -1.2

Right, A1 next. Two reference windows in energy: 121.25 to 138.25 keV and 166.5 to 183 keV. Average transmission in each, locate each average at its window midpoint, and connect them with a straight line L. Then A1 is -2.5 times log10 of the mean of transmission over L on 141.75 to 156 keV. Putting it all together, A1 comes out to 0.01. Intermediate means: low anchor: 181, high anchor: 167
